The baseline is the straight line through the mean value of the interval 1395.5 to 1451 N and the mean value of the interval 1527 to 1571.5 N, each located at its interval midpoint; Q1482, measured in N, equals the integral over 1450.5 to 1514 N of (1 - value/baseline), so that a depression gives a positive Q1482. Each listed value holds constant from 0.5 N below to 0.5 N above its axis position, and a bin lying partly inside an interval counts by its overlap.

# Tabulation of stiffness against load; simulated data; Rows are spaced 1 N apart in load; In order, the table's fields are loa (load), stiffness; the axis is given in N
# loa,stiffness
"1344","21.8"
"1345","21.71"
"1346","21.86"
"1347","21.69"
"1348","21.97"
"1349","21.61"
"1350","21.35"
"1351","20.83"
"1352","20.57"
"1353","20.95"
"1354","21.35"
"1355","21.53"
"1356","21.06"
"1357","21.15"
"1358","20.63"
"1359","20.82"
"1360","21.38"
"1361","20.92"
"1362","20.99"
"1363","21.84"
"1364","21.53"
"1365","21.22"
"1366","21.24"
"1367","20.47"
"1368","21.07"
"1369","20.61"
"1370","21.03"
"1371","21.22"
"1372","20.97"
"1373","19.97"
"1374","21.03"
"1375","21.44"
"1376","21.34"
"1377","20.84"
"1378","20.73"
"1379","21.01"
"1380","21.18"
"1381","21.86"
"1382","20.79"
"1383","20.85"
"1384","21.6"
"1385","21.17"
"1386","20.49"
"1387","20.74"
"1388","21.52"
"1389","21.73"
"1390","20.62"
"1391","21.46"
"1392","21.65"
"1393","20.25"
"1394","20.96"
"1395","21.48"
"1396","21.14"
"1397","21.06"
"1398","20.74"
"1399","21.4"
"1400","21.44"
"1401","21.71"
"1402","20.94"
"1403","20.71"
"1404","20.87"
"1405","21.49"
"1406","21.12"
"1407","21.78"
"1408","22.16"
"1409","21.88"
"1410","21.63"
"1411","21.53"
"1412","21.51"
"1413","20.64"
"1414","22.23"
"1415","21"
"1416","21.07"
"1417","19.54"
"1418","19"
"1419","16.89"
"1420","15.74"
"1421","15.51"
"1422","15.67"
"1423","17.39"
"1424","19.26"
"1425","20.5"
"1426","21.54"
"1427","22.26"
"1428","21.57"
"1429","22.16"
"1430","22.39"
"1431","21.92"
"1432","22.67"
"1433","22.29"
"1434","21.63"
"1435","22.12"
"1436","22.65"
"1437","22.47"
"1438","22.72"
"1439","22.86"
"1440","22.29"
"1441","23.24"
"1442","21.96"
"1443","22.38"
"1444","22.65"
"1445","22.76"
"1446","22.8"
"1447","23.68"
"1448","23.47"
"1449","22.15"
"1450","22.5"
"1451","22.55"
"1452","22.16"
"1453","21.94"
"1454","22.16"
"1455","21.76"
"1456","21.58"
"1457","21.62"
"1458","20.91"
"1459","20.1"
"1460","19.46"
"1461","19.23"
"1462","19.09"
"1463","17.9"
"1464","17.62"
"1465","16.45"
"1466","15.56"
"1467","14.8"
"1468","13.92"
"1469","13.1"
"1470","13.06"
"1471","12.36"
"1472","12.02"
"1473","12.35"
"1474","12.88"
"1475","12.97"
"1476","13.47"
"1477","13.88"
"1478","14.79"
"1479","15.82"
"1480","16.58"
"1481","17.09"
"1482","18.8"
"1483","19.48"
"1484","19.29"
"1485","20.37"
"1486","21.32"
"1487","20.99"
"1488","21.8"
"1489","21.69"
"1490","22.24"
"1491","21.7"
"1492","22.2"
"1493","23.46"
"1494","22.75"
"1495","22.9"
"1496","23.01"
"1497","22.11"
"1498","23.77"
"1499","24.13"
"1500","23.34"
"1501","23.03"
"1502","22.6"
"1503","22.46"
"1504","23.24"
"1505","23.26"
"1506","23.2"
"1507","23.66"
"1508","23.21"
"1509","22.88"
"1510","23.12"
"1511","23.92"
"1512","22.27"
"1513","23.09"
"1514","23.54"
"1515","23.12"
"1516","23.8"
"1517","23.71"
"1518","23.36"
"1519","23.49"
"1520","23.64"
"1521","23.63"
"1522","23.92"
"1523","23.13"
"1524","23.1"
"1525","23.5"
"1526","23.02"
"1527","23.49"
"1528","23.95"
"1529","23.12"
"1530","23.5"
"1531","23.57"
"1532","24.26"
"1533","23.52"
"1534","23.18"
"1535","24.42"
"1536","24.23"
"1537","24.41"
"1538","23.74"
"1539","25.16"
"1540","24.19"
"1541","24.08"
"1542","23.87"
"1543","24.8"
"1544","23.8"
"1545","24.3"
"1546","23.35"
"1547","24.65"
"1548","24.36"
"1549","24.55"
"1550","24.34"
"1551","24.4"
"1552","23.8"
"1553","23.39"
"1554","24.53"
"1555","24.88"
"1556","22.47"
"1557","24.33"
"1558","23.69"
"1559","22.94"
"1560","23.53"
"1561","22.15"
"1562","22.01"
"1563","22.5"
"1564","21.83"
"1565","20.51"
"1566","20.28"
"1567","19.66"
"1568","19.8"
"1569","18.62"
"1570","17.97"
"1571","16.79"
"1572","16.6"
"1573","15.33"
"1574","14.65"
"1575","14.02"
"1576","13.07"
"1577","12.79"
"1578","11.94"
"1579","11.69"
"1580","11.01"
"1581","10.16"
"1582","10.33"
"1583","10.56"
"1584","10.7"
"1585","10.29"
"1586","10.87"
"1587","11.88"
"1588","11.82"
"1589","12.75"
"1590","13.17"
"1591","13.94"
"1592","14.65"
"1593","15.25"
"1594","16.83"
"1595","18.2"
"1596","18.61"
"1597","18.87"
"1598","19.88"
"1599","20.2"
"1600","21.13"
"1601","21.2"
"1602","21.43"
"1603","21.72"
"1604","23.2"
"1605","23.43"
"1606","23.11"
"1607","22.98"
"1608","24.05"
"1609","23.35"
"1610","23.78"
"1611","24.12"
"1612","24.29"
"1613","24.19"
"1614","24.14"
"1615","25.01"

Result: 6.7 N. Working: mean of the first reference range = 21.3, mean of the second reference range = 23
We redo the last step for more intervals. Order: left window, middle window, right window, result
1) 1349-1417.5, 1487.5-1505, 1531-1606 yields -2.2 N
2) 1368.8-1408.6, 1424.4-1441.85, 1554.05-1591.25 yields -1.9 N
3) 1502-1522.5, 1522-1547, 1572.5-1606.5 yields -3.3 N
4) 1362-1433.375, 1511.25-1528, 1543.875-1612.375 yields -3.2 N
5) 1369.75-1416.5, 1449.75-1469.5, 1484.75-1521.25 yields 2.7 N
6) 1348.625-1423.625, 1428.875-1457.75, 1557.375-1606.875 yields -3.9 N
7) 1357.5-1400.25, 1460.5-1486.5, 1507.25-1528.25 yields 7.7 N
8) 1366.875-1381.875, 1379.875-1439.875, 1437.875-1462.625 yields 1.3 N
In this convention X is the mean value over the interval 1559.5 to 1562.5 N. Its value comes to 22.6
